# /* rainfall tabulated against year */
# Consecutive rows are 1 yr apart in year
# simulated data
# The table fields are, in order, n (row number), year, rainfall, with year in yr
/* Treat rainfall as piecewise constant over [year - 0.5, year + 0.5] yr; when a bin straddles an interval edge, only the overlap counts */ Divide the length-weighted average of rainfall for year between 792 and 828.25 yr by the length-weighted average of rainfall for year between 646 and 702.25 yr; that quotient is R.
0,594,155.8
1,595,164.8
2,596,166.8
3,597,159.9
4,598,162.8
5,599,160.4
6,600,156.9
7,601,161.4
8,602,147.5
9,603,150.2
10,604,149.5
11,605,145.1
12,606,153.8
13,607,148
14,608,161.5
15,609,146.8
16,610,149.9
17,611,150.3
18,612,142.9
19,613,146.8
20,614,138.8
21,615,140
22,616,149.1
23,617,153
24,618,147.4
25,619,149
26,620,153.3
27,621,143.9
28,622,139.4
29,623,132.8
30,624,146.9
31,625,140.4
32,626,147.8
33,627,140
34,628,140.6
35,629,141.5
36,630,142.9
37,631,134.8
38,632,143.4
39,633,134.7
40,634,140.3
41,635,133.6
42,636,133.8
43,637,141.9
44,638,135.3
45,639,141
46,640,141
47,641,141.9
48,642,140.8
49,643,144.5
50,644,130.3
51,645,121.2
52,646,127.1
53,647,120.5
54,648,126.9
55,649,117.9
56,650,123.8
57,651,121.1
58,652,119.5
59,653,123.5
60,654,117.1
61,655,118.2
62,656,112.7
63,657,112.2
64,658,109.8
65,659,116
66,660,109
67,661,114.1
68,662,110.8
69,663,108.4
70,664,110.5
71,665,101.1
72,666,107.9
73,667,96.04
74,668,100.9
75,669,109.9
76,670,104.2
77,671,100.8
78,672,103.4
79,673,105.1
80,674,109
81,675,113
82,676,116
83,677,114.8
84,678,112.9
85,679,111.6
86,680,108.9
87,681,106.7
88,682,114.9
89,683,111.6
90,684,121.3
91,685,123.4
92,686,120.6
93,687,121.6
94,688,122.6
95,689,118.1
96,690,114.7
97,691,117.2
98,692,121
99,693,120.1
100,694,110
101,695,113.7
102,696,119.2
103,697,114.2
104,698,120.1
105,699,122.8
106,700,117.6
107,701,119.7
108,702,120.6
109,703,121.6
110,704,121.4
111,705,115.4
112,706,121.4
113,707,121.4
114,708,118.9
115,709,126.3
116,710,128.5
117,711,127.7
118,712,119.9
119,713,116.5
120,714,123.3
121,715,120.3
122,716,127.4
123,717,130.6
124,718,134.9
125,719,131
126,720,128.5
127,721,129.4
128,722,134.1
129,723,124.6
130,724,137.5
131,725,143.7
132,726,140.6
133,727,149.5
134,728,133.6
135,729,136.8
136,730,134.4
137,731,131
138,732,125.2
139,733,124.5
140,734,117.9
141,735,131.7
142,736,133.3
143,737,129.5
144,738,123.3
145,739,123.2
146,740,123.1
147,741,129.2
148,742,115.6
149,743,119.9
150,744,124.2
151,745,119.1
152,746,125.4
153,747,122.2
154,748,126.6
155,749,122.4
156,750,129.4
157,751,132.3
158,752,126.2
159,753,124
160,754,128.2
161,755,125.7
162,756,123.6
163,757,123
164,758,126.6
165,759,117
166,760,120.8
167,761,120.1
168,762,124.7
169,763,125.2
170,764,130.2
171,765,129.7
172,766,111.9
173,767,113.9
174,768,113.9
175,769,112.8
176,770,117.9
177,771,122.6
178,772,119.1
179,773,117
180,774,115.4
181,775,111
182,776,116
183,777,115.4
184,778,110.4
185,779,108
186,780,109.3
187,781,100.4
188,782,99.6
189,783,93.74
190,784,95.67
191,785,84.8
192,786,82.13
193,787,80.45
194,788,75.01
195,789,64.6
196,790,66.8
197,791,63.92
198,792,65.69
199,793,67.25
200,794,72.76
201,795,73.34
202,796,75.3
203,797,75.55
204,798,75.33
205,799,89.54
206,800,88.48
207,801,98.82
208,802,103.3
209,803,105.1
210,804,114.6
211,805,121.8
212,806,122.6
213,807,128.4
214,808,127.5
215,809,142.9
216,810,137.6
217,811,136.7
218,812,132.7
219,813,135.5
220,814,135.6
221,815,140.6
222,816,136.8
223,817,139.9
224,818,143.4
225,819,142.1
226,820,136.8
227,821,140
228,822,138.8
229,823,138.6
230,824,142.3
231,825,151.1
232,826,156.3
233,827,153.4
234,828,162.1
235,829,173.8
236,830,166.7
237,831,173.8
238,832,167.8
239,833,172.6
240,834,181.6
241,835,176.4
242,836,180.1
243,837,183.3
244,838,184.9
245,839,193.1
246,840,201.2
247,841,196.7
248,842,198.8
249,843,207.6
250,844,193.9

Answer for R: 1.1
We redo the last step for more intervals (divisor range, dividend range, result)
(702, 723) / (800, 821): 1.03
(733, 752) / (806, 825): 1.10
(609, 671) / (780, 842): 0.98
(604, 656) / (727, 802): 0.80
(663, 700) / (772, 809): 0.85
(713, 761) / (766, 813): 0.80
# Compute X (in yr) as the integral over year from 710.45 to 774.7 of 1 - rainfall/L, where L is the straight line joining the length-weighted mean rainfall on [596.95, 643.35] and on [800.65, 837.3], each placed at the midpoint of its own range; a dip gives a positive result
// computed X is 8.51 yr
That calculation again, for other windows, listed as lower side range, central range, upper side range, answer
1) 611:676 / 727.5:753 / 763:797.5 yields -4.74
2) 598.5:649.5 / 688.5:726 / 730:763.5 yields 2.05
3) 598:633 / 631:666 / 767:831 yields 4.10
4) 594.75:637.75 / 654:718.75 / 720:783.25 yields 9.00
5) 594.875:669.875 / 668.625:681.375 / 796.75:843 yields 2.65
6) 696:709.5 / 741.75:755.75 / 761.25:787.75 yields -1.36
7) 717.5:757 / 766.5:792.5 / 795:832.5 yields 6.11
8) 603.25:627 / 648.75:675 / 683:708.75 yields 4.00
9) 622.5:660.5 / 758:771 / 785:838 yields 0.61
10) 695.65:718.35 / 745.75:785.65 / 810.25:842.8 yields 6.61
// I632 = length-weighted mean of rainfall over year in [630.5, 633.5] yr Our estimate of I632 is 138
